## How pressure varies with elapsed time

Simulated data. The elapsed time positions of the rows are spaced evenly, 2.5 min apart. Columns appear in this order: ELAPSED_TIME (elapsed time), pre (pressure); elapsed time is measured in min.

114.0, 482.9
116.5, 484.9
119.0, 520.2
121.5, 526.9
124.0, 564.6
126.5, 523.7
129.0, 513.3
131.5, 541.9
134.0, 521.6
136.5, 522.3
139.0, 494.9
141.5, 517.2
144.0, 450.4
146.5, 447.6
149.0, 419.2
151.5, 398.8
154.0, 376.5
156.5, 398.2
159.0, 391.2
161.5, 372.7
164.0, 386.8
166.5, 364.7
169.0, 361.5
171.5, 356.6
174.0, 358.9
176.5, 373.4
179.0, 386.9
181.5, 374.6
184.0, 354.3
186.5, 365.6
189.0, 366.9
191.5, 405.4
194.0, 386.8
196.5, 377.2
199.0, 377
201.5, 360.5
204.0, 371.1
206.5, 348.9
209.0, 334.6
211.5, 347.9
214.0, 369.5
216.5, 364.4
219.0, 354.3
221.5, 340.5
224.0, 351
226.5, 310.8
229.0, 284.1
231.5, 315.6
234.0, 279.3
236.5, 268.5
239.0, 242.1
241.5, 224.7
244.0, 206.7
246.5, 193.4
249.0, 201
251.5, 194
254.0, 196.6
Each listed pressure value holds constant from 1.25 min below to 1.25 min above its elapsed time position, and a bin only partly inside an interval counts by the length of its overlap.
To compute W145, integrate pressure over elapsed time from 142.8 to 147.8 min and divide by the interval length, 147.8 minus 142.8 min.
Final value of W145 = 449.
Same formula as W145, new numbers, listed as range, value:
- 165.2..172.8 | 361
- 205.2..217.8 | 353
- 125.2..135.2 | 525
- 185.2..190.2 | 366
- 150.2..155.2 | 388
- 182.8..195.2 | 376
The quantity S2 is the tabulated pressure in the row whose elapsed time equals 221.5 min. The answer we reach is 340.5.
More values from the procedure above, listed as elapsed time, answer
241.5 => 224.7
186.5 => 365.6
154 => 376.5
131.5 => 541.9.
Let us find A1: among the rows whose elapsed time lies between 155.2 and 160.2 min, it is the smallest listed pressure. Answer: 391.2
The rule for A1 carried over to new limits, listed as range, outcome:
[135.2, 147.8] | 447.6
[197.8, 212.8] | 334.6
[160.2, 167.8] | 364.7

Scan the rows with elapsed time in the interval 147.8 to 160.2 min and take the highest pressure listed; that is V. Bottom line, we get 419.2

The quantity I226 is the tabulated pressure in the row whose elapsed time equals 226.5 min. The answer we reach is 310.8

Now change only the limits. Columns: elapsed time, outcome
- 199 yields 377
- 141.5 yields 517.2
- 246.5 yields 193.4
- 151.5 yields 398.8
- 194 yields 386.8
